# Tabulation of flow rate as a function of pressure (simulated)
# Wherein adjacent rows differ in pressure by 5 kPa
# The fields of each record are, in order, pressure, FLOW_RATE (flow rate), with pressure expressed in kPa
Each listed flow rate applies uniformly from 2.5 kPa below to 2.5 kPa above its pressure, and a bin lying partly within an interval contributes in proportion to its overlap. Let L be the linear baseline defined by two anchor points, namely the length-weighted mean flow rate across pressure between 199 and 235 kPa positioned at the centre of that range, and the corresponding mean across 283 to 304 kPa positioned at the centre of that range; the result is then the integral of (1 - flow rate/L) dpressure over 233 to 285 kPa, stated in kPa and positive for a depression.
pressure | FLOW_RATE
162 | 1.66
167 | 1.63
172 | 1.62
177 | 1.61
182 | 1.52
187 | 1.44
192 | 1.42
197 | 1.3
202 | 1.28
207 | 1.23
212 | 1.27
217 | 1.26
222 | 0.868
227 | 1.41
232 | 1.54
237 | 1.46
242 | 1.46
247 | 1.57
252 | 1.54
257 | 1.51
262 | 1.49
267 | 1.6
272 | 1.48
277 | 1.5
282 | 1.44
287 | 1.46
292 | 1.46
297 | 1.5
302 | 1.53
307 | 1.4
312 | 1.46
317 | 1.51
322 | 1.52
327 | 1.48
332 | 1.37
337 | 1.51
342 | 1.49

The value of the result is -4.53 kPa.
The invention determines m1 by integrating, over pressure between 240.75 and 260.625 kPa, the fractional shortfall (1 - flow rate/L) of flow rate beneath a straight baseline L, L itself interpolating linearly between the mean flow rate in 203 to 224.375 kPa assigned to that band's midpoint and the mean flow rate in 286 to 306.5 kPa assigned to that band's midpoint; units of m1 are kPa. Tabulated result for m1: -3.3 kPa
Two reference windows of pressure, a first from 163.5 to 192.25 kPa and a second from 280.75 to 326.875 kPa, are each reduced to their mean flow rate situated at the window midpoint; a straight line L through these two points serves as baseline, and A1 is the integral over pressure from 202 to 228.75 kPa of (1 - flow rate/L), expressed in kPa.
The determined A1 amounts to 5.6 kPa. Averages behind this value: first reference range 1.55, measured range 1.21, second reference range 1.48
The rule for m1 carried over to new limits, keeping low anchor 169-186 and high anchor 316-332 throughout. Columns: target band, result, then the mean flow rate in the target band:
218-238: 3.06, 1.3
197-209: 2.24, 1.27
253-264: 0.12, 1.51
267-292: 0.45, 1.48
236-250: 0.27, 1.5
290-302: 0.06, 1.49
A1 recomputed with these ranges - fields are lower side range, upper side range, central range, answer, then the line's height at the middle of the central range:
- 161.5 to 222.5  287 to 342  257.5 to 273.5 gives -0.9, 1.45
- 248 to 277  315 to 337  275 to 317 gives 0.7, 1.5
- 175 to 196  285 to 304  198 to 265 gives 4.9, 1.48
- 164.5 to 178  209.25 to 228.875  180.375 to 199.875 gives 0.6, 1.45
